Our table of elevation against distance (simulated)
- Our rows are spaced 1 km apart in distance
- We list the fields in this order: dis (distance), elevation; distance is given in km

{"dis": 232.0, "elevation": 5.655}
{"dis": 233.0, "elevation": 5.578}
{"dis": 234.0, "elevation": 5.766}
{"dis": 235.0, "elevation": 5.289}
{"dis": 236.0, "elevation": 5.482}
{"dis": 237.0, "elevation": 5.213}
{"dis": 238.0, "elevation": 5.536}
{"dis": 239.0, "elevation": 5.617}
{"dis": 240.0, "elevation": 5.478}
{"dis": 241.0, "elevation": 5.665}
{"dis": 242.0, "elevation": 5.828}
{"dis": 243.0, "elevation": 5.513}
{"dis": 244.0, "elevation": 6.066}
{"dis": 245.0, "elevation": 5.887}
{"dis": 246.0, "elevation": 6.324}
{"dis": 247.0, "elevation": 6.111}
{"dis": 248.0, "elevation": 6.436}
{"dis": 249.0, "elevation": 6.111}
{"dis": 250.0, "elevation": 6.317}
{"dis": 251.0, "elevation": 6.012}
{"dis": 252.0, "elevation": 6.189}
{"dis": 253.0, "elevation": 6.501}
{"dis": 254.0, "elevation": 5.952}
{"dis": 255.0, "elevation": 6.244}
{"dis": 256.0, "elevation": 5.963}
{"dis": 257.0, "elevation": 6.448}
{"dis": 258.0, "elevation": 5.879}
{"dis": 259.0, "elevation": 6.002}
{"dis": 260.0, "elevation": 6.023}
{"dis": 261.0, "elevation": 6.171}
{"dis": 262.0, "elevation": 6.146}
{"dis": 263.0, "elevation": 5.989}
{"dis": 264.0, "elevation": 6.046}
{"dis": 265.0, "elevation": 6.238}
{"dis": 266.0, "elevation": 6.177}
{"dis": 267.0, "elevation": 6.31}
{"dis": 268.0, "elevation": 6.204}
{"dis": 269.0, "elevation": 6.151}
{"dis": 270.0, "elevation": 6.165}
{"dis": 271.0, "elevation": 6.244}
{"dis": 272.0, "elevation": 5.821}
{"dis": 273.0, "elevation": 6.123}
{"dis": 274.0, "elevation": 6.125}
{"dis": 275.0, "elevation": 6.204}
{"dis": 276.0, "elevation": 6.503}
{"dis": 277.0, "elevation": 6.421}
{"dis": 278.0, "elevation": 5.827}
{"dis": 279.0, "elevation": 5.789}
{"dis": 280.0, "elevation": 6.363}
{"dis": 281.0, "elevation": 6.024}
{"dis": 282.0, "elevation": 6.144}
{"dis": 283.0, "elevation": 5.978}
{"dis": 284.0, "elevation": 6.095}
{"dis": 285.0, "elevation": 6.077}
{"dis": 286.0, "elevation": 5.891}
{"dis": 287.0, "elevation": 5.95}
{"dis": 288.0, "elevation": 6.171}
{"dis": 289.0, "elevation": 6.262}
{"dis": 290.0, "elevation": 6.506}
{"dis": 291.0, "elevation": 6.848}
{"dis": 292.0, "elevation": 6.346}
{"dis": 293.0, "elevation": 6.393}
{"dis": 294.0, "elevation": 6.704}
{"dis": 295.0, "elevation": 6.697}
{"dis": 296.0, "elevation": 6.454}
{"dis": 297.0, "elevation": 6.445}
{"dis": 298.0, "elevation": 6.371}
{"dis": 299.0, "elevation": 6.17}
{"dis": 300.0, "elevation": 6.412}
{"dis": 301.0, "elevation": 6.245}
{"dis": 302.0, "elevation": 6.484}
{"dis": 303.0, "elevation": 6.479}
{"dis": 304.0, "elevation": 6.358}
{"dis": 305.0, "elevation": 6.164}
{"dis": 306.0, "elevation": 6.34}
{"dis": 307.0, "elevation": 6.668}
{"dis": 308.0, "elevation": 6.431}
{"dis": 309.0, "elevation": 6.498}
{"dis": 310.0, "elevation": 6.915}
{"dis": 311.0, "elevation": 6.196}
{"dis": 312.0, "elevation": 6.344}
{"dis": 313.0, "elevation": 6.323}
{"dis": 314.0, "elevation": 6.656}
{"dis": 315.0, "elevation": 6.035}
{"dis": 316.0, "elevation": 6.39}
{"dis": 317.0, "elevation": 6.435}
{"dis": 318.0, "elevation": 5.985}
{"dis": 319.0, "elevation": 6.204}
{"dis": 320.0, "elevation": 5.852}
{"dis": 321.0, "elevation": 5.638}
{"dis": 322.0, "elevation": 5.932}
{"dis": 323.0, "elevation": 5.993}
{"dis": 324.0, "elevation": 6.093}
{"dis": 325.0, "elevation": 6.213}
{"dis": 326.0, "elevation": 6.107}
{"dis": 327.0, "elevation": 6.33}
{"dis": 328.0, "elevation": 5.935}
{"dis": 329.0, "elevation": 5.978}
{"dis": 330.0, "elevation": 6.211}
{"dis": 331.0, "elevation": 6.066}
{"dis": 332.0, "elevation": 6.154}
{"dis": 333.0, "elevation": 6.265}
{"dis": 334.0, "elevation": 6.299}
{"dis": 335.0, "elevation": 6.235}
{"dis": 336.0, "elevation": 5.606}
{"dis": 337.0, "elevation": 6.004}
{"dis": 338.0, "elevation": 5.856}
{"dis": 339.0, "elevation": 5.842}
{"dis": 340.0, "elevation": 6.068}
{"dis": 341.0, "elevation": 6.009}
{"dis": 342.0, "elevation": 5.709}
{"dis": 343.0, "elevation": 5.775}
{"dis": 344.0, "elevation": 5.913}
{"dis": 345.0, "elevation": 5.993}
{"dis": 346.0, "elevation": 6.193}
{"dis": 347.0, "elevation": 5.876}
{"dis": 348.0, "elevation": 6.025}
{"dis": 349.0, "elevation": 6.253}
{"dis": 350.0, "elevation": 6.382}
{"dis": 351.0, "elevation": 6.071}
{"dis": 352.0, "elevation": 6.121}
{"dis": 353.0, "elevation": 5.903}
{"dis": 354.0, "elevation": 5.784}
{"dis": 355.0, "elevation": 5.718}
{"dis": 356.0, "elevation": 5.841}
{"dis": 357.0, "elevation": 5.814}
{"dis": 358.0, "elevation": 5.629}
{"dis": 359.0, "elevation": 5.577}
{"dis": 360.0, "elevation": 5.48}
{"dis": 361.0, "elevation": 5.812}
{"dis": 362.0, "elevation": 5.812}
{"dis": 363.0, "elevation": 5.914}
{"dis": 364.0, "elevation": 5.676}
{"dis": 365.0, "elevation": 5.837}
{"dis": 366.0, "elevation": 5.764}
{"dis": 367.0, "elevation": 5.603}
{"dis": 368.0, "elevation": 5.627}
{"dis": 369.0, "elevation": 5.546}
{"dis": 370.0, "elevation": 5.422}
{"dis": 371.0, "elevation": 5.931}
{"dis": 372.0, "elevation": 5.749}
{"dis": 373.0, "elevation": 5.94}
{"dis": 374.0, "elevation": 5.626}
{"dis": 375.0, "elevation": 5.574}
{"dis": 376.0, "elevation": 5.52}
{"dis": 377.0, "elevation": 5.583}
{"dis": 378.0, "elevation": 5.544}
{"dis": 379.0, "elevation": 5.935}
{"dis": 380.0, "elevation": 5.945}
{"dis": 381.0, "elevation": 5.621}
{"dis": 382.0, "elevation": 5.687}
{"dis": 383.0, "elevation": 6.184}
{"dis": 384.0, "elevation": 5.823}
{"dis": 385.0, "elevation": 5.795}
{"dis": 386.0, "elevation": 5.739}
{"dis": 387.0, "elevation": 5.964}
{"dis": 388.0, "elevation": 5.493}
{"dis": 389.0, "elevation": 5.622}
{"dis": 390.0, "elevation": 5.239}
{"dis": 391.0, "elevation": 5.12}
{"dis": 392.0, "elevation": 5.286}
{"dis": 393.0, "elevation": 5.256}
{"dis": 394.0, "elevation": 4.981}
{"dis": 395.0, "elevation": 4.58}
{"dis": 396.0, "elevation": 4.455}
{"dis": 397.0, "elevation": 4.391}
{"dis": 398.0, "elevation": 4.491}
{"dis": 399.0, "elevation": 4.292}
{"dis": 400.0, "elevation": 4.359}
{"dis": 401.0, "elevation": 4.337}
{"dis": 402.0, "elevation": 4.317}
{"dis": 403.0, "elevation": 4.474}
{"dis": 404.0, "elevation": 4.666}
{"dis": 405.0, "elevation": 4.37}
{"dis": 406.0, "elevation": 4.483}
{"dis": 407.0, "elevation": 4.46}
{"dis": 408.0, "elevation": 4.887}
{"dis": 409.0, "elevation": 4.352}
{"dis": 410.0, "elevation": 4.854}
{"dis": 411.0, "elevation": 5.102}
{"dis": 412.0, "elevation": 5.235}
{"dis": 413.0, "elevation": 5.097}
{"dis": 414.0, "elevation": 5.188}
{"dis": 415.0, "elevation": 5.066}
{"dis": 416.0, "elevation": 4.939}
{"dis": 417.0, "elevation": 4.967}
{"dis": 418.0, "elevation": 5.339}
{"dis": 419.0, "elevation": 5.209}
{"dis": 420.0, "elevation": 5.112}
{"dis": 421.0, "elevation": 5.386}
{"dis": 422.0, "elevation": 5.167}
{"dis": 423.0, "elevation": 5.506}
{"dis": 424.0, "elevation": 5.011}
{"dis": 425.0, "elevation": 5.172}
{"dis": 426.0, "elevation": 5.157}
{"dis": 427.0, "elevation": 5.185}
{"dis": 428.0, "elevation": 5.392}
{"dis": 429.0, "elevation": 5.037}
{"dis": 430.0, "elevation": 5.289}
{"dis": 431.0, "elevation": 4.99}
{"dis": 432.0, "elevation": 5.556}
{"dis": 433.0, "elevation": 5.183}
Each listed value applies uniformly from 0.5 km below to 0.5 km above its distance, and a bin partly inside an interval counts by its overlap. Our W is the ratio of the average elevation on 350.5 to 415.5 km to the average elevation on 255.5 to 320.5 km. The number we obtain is 0.86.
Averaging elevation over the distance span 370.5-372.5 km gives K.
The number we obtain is 5.84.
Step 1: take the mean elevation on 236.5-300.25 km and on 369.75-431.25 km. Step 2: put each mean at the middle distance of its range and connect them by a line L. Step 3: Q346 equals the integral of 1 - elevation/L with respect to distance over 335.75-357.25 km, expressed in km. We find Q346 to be -1.5 km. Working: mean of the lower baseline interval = 6.13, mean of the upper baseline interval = 5.18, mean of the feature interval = 5.95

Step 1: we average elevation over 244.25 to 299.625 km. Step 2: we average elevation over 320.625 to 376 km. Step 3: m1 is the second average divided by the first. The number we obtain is 0.95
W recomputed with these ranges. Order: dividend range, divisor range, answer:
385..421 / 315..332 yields 0.81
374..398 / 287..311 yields 0.84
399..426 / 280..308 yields 0.77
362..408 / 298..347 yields 0.86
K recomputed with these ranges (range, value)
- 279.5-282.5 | 6.18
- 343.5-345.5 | 5.95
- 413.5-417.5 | 5.04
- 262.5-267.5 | 6.15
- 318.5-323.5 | 5.92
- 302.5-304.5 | 6.42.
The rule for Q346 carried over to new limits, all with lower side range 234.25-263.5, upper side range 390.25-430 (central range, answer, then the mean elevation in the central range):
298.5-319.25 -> -3.05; 6.37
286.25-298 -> -1.57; 6.42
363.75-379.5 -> -1.63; 5.68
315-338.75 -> -2.78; 6.07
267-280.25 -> -0.85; 6.15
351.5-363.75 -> -1.27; 5.78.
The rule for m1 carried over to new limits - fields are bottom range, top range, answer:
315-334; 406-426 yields 0.83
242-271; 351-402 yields 0.90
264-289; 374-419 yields 0.83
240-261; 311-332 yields 1.01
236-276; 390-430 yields 0.81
